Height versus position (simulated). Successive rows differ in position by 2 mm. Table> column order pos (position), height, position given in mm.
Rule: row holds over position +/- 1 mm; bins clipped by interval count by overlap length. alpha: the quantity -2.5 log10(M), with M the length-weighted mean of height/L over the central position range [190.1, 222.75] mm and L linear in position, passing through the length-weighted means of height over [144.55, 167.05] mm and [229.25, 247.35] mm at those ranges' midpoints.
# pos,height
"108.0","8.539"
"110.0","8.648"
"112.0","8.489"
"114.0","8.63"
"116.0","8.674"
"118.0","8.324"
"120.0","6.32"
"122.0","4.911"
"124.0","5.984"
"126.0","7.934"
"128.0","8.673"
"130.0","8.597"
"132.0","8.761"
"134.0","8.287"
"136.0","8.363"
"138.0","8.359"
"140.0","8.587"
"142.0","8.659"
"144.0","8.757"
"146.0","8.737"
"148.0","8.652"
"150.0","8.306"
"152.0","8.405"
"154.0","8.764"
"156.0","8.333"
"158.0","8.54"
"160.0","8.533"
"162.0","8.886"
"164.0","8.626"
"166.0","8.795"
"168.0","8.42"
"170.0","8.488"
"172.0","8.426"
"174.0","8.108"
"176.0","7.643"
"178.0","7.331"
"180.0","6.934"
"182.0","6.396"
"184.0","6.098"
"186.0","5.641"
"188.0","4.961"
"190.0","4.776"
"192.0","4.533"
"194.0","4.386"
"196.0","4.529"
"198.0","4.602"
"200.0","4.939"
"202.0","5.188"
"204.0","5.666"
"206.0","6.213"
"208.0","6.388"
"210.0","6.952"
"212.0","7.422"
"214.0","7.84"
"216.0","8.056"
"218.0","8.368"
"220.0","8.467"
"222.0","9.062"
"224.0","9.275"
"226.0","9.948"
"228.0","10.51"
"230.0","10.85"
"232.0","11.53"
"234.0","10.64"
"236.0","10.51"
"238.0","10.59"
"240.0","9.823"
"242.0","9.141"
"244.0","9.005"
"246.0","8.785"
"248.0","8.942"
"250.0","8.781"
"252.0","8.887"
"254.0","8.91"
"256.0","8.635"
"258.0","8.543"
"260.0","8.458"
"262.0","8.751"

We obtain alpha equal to 0.44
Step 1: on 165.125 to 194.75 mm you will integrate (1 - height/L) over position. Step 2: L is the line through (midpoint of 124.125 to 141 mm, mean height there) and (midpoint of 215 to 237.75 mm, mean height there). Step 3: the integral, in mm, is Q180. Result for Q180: 7.5 mm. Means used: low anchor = 8.32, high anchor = 9.77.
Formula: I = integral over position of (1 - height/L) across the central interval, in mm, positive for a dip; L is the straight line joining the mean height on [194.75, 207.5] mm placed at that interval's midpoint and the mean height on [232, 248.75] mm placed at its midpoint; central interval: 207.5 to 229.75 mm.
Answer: -3.74 mm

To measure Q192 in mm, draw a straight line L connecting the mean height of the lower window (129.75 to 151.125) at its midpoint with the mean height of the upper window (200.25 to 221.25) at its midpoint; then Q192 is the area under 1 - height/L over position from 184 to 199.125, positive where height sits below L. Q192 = 5.23 mm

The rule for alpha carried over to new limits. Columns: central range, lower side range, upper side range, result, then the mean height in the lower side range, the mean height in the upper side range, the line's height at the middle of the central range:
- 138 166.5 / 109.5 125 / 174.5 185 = -0.20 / 7.46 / 6.94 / 7.17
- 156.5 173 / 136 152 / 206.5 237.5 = 0.01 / 8.56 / 9.03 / 8.68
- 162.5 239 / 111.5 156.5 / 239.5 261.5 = 0.14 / 8.15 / 8.88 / 8.56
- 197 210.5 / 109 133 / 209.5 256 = 0.49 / 7.83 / 9.24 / 8.88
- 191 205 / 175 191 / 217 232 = 0.47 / 6.22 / 9.63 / 7.46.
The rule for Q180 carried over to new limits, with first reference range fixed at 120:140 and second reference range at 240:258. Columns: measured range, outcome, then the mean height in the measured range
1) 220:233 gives -2.04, 10.1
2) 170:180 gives 0.41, 7.84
